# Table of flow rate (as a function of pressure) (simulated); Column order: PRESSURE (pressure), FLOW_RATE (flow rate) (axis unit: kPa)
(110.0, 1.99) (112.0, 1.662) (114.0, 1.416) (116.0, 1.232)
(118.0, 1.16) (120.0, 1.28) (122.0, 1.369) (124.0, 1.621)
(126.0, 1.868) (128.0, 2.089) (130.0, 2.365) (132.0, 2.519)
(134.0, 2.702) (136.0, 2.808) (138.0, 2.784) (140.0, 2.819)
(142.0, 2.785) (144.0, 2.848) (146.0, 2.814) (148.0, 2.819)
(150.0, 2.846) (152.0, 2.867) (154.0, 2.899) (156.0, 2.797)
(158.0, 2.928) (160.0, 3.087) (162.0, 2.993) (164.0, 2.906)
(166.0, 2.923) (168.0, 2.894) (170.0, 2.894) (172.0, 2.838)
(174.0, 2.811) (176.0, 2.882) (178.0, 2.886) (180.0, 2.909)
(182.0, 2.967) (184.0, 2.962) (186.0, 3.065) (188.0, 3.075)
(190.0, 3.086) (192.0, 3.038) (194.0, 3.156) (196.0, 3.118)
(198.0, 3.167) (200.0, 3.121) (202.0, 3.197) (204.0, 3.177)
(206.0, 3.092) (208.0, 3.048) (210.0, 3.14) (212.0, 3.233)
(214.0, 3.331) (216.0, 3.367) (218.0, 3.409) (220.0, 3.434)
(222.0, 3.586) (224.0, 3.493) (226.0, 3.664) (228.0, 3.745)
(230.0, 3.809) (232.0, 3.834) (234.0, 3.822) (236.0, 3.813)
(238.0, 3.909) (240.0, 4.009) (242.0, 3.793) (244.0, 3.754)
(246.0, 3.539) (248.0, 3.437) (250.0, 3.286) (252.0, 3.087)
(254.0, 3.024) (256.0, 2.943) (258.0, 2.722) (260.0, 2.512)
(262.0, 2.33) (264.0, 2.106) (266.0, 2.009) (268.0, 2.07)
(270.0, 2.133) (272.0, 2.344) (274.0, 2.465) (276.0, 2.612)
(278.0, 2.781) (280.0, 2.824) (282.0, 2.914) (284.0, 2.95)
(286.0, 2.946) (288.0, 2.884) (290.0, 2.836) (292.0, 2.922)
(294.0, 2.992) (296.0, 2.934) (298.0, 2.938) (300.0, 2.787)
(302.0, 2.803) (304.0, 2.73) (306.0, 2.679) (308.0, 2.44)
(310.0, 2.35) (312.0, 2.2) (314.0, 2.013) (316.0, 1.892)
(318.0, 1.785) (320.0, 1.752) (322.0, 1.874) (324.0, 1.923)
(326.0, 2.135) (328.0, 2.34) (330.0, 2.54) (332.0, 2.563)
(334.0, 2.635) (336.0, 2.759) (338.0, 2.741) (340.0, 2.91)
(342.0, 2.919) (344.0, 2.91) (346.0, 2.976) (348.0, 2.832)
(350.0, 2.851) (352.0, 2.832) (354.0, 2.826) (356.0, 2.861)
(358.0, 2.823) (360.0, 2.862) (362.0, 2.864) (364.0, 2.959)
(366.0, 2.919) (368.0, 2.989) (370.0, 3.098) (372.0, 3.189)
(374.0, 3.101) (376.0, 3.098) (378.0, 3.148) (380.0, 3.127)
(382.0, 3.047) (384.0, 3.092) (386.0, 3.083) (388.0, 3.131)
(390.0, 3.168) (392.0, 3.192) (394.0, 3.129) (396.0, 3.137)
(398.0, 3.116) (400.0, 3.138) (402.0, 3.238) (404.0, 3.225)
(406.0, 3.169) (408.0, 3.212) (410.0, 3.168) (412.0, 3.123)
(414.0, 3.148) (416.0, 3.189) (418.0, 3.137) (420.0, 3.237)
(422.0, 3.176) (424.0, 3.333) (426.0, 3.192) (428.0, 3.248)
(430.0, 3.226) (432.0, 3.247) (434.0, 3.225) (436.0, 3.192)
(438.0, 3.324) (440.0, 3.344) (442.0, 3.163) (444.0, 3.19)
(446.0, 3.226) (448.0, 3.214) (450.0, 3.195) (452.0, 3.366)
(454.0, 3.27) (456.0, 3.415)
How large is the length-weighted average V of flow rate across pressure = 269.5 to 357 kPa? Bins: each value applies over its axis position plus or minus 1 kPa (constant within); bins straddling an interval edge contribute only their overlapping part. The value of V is 2.6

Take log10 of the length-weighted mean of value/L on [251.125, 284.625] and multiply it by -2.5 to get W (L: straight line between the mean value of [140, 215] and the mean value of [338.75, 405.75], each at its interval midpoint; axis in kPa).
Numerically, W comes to 0.17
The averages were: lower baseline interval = 2.99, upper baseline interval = 3.02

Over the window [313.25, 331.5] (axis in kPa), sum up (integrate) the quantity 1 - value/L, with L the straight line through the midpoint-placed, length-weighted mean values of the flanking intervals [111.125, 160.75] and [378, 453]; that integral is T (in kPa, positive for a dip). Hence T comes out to 5.4 kPa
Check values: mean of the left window 2.33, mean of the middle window 2.04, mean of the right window 3.19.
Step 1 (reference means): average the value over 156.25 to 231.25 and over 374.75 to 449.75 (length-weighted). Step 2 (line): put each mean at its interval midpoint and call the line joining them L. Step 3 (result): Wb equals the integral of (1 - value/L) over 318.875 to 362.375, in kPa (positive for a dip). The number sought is 7.6 kPa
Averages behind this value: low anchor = 3.15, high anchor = 3.18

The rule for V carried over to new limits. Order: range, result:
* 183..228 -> 3.24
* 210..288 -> 3.13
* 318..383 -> 2.75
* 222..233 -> 3.7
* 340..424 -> 3.06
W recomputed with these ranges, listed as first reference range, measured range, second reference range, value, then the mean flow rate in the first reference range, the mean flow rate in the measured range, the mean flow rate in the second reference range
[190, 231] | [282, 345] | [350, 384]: 0.208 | 3.31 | 2.56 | 2.98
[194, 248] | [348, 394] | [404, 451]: 0.095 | 3.48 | 3.01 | 3.21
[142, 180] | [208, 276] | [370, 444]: -0.070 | 2.88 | 3.18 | 3.18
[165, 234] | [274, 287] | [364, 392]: 0.124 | 3.2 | 2.81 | 3.09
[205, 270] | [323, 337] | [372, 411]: 0.301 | 3.24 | 2.41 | 3.14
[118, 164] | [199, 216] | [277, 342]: -0.246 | 2.52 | 3.18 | 2.56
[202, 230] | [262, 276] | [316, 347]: 0.301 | 3.37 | 2.23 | 2.43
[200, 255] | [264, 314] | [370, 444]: 0.273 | 3.48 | 2.62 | 3.18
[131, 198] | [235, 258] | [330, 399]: -0.186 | 2.9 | 3.47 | 2.96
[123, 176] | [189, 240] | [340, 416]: -0.208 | 2.72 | 3.4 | 3.05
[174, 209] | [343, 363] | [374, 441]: 0.102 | 3.05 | 2.86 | 3.18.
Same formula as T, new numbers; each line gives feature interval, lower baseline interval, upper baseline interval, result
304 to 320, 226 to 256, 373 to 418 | 5.64 kPa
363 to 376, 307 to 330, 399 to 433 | -1.84 kPa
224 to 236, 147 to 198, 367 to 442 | -2.99 kPa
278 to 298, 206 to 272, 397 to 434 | 1.89 kPa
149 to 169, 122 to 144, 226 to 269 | -2.48 kPa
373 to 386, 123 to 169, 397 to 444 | 0.12 kPa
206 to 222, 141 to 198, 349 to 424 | -1.74 kPa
